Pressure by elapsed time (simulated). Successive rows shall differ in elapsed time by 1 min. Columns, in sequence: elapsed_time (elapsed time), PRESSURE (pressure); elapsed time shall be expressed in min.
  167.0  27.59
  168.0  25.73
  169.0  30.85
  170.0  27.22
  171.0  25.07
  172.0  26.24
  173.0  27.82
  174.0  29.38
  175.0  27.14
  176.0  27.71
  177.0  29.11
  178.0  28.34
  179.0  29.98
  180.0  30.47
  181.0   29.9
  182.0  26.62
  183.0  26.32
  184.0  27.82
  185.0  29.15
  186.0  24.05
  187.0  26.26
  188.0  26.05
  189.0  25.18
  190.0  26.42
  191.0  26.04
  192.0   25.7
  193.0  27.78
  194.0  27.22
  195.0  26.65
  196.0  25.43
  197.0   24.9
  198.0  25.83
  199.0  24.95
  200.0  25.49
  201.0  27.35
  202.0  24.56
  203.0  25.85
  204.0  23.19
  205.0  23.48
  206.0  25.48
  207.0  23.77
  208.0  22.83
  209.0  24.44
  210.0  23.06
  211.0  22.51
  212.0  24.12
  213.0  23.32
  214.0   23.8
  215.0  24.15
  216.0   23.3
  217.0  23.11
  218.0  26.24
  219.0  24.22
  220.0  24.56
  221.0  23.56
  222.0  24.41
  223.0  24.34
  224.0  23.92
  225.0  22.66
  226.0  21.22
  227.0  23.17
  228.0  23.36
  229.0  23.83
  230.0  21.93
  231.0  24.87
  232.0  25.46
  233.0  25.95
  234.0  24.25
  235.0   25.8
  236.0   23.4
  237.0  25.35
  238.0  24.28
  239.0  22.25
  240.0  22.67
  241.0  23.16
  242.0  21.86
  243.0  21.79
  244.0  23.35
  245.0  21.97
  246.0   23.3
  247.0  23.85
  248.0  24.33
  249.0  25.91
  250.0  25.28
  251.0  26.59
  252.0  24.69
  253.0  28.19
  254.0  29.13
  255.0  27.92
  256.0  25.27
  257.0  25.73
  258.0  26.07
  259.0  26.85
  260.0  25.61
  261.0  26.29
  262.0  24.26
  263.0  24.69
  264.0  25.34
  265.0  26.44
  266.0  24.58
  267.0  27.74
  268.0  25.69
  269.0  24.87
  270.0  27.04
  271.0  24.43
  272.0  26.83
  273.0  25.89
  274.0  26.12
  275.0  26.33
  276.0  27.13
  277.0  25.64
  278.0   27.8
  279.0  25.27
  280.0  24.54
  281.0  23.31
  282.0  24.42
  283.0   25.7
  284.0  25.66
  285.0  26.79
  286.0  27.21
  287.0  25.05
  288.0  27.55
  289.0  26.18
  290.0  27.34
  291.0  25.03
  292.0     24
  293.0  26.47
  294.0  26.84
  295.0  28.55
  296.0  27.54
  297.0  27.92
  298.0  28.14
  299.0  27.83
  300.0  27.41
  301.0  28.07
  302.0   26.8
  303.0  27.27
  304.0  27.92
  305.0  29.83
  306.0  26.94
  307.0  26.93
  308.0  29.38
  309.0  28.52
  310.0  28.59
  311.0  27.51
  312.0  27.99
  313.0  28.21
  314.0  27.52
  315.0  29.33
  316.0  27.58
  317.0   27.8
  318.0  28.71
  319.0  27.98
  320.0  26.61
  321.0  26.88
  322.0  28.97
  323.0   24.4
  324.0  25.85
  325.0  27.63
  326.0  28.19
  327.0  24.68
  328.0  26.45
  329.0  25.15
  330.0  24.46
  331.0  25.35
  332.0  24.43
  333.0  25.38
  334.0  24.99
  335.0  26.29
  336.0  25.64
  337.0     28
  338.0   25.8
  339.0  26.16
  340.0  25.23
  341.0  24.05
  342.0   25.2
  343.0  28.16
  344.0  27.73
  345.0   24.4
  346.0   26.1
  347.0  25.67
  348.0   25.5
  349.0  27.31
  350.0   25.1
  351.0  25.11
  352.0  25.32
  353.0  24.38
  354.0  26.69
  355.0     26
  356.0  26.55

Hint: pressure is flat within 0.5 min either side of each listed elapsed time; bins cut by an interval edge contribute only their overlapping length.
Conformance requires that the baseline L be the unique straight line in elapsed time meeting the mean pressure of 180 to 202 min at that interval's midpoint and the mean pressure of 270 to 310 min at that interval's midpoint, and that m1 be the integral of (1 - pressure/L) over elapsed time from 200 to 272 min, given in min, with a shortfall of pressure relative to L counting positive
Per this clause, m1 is 5.49 min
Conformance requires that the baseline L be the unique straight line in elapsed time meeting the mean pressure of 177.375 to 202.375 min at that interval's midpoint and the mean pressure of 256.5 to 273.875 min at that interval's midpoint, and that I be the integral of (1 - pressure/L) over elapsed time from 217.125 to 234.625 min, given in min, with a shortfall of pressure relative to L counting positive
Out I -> 1.5 min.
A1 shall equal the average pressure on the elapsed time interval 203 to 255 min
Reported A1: 24.1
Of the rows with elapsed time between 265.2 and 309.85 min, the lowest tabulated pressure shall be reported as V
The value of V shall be 23.31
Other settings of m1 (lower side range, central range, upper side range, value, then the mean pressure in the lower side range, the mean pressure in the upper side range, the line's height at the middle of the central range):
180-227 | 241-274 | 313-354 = 0.3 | 25.1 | 26.3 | 25.6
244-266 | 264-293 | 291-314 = 0.7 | 25.5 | 27.6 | 26.6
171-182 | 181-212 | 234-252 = 1.7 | 28.4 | 23.9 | 27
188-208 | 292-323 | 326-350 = -2.4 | 25.5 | 25.8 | 25.7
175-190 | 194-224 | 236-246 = 1.2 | 27.6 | 23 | 25.5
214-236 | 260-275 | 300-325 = 0.0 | 24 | 27.7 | 25.8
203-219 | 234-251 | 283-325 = 0.9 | 23.9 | 27.3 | 25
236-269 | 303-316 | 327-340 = -1.4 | 25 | 25.6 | 25.4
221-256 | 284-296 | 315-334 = -0.4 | 24.3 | 26.5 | 25.6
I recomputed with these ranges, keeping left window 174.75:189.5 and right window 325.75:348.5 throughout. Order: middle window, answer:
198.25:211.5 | 1.4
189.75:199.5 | 0.5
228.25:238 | 0.9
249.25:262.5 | 0.2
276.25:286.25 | 0.3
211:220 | 1.1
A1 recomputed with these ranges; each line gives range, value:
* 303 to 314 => 28.1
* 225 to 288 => 25.1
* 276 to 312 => 26.9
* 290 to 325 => 27.5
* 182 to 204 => 26.1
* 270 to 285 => 25.7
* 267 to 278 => 26.2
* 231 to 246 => 23.7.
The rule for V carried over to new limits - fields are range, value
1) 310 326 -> 24.4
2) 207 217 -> 22.51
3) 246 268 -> 23.3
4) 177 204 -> 23.19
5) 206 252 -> 21.22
